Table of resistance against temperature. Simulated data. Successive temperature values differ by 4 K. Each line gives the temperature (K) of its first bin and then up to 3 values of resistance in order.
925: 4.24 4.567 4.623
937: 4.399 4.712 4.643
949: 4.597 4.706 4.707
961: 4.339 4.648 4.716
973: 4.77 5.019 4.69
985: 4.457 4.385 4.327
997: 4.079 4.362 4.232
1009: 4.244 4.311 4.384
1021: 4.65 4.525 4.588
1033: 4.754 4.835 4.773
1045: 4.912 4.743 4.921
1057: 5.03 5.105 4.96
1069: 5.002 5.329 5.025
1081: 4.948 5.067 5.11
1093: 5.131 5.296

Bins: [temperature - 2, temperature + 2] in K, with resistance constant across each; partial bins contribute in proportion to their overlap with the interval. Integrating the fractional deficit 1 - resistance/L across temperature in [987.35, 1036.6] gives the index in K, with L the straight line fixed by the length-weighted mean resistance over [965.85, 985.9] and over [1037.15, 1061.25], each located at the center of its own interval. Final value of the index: 4.1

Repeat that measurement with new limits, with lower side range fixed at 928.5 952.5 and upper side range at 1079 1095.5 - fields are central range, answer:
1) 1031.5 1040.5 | 0.21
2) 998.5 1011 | 1.39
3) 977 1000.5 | 1.55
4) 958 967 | 0.29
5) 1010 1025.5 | 1.28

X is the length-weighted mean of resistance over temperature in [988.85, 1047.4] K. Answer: 4.5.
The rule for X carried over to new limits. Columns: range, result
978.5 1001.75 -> 4.4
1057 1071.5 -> 5.03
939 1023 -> 4.52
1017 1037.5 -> 4.63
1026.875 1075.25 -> 4.91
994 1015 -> 4.25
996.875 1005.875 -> 4.25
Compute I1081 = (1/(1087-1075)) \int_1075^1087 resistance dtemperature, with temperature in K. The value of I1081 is 5.01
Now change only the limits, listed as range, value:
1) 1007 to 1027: 4.42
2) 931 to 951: 4.59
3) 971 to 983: 4.83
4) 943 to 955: 4.65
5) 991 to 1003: 4.26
